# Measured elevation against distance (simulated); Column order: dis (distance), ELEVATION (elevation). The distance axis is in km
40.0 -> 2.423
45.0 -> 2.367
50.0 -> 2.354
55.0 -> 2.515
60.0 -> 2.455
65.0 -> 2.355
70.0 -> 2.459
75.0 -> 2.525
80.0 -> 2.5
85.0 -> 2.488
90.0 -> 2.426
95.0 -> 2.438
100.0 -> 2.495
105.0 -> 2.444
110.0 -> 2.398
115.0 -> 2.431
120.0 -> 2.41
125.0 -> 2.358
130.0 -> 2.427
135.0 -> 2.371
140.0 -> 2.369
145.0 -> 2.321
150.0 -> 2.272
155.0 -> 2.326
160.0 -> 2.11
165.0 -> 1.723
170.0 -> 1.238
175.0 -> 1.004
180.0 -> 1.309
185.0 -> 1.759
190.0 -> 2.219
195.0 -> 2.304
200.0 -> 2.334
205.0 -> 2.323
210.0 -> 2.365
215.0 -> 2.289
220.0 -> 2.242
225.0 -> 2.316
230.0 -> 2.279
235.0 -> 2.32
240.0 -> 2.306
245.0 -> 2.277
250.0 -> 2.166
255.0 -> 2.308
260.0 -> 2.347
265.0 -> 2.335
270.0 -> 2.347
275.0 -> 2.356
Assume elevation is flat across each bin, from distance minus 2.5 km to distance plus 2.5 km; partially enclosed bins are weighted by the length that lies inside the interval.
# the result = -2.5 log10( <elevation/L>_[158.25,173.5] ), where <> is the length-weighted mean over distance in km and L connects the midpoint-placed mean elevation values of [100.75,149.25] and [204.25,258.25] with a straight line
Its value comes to 0.402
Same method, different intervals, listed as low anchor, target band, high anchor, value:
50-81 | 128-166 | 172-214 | -0.059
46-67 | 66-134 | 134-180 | -0.114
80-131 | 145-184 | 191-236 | 0.326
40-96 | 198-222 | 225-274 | 0.010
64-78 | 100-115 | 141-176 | -0.095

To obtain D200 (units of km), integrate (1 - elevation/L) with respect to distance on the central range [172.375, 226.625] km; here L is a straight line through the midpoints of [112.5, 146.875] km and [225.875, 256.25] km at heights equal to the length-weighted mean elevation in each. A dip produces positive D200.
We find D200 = 6.53 km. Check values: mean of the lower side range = 2.38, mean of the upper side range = 2.28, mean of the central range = 2.04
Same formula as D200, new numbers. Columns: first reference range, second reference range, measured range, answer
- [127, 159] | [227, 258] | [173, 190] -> 6.0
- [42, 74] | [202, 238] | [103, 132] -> -0.4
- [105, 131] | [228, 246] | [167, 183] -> 7.7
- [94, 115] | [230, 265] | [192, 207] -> 0.2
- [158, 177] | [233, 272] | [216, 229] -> -1.7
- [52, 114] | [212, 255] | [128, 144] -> 0.1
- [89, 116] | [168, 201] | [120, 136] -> -1.3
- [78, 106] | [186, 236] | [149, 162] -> 0.7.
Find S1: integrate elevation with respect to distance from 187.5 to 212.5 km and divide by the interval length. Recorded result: 2.31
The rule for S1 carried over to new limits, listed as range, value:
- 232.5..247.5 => 2.3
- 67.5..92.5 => 2.48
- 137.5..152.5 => 2.32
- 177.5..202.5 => 1.99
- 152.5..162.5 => 2.22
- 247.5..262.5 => 2.27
